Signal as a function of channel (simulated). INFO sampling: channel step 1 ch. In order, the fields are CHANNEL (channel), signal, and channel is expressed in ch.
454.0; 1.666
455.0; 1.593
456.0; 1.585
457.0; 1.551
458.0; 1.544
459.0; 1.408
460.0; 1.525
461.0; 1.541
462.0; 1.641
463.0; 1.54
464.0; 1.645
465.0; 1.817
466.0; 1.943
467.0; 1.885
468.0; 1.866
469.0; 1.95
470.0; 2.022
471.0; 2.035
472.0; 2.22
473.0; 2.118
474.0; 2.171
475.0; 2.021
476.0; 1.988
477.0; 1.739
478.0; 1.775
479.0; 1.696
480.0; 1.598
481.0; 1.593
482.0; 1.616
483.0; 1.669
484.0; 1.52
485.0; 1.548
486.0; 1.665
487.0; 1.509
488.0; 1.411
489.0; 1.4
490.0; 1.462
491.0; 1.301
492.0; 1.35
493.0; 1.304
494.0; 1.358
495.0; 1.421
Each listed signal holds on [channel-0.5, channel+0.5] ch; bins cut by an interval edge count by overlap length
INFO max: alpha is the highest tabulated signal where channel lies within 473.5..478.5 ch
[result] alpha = 2.171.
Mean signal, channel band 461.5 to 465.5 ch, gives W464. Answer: 1.66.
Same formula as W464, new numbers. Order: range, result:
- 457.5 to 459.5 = 1.48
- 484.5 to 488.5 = 1.53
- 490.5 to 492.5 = 1.33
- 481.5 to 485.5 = 1.59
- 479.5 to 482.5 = 1.6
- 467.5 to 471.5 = 1.97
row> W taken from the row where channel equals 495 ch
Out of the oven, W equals 1.421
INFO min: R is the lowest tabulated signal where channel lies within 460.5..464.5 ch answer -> 1.54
